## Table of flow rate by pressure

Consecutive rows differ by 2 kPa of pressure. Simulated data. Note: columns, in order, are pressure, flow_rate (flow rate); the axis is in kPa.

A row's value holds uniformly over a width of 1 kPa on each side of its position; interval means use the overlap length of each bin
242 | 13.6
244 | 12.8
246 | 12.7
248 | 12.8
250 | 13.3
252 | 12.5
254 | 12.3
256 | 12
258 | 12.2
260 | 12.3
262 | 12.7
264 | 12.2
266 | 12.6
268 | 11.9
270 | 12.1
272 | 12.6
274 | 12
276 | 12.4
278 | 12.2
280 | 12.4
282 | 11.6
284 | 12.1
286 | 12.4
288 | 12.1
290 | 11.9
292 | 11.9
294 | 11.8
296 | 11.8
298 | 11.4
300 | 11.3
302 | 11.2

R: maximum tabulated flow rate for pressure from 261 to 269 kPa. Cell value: 12.7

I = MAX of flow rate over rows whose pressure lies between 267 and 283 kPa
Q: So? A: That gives 12.6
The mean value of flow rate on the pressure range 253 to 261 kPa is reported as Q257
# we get 12.2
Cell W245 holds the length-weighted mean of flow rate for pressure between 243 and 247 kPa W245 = 12.8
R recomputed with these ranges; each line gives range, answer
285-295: 12.4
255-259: 12.2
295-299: 11.8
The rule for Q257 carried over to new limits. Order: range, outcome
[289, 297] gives 11.9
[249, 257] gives 12.5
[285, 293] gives 12.1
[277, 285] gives 12.1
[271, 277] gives 12.3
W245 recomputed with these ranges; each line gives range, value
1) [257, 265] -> 12.3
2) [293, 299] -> 11.7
